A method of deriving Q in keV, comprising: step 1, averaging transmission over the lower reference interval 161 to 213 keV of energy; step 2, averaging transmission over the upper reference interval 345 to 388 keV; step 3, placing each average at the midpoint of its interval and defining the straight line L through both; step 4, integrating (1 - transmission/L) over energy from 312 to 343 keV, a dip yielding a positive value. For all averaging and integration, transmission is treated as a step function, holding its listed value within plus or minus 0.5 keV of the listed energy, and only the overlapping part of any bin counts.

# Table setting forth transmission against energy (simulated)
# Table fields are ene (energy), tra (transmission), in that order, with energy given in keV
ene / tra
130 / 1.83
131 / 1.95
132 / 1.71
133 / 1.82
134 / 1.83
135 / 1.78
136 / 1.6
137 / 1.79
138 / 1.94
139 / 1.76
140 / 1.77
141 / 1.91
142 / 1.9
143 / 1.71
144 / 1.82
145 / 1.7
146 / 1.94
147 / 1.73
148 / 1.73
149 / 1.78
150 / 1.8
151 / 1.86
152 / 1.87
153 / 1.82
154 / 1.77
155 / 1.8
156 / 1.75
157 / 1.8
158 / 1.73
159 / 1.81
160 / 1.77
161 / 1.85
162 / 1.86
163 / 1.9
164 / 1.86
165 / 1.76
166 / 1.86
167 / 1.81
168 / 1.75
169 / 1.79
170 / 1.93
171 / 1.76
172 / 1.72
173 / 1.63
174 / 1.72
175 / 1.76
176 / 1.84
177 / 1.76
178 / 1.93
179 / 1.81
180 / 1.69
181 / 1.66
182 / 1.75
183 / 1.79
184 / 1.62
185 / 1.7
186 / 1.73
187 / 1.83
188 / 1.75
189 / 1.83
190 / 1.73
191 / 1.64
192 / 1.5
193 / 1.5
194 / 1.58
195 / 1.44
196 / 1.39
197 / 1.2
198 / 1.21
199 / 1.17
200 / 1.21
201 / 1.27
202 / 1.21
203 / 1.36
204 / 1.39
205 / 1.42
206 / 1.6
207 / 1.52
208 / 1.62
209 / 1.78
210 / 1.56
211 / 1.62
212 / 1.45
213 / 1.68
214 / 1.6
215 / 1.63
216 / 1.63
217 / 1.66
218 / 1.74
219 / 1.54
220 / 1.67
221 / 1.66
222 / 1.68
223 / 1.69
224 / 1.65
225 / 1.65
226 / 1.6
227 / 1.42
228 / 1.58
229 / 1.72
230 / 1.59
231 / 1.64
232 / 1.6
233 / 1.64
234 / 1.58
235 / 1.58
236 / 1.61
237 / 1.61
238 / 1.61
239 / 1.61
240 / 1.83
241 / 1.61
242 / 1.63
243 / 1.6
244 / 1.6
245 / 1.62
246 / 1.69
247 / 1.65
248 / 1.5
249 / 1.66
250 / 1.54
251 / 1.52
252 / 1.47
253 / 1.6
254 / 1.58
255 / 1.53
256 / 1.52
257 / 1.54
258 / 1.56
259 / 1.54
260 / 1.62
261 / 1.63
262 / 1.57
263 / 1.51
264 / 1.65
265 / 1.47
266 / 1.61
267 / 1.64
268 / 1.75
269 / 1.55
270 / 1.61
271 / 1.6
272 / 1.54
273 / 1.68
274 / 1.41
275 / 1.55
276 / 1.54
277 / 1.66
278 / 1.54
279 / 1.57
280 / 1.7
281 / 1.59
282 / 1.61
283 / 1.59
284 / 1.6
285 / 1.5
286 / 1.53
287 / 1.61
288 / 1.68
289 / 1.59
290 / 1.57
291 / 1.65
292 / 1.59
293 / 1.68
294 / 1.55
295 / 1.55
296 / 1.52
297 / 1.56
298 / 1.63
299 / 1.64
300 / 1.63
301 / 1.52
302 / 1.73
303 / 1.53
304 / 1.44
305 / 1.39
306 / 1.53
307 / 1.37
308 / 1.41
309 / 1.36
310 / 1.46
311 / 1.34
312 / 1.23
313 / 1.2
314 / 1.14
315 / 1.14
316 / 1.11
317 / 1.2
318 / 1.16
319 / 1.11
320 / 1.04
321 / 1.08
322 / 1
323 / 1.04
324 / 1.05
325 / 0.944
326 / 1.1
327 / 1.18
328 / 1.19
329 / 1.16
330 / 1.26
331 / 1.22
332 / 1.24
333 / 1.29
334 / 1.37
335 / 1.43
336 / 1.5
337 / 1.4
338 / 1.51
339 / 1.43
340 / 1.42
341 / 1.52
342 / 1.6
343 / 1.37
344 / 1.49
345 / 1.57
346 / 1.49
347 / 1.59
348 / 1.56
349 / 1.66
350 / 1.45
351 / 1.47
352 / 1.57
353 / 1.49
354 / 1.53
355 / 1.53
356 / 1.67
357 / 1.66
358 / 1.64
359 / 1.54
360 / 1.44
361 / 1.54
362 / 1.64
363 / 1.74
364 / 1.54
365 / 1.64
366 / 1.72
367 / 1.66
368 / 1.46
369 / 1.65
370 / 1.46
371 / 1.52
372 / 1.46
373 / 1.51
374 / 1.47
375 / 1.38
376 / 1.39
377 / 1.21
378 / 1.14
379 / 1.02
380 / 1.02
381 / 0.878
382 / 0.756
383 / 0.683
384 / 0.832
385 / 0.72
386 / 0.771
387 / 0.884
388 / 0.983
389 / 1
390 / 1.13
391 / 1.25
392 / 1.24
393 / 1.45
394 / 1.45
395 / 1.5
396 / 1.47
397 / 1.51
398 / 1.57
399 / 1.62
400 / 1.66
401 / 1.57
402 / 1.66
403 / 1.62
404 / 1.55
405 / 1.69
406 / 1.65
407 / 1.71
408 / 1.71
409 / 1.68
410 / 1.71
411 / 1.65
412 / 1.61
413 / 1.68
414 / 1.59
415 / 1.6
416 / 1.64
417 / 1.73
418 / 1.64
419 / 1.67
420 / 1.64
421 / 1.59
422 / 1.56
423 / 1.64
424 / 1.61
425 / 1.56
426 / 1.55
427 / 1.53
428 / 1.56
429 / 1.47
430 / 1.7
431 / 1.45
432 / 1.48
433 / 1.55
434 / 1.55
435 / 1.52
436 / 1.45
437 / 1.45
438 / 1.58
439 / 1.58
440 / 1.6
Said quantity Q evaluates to 4.23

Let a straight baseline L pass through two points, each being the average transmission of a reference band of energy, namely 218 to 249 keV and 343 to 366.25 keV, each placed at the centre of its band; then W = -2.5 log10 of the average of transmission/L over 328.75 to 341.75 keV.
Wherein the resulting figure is 0.15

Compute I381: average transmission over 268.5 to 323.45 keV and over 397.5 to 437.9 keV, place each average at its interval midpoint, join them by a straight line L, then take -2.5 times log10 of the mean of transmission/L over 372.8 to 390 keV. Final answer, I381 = 0.45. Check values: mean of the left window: 1.46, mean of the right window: 1.6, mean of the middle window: 1.03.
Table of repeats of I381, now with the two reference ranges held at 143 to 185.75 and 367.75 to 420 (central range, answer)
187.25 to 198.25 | 0.131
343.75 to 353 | -0.047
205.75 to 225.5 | 0.042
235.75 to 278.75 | 0.025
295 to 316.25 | 0.085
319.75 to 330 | 0.357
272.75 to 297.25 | -0.003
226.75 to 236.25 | 0.046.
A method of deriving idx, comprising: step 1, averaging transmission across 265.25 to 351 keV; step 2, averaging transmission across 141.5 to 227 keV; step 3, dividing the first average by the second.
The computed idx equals 0.9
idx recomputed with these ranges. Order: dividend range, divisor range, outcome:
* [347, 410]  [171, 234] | 0.88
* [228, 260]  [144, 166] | 0.89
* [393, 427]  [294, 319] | 1.15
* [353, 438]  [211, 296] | 0.91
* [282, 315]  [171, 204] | 0.95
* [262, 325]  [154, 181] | 0.82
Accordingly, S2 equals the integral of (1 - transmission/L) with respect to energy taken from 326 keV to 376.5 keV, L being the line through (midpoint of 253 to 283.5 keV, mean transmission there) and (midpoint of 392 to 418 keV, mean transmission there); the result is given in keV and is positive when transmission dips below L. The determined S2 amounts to 3.7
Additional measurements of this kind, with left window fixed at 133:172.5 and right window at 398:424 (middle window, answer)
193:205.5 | 3.14 keV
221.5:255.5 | 2.74 keV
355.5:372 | 0.79 keV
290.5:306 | 1.26 keV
